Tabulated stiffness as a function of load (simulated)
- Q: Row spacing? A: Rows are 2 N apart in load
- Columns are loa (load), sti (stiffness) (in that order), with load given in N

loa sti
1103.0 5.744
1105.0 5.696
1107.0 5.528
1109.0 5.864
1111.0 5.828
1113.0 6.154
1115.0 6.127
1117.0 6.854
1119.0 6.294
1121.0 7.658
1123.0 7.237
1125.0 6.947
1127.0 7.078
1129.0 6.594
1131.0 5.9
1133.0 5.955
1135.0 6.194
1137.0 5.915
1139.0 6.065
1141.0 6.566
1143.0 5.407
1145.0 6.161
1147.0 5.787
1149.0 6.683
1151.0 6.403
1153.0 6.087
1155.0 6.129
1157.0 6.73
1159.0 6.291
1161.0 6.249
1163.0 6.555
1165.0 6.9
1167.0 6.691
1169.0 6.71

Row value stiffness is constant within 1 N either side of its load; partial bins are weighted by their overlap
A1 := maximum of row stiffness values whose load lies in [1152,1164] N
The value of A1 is 6.73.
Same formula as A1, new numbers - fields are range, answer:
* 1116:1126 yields 7.658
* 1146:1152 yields 6.683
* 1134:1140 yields 6.194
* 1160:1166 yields 6.9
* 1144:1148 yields 6.161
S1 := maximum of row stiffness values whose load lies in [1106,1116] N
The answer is 6.154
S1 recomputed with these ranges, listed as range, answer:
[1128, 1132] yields 6.594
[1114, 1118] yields 6.854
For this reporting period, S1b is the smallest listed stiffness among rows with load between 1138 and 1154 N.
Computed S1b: 5.407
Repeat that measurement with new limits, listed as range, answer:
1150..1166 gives 6.087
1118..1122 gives 6.294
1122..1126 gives 6.947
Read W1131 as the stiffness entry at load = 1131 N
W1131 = 5.9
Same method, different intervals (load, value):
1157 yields 6.73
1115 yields 6.127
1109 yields 5.864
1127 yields 7.078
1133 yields 5.955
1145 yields 6.161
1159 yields 6.291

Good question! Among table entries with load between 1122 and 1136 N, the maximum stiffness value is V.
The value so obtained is 7.237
